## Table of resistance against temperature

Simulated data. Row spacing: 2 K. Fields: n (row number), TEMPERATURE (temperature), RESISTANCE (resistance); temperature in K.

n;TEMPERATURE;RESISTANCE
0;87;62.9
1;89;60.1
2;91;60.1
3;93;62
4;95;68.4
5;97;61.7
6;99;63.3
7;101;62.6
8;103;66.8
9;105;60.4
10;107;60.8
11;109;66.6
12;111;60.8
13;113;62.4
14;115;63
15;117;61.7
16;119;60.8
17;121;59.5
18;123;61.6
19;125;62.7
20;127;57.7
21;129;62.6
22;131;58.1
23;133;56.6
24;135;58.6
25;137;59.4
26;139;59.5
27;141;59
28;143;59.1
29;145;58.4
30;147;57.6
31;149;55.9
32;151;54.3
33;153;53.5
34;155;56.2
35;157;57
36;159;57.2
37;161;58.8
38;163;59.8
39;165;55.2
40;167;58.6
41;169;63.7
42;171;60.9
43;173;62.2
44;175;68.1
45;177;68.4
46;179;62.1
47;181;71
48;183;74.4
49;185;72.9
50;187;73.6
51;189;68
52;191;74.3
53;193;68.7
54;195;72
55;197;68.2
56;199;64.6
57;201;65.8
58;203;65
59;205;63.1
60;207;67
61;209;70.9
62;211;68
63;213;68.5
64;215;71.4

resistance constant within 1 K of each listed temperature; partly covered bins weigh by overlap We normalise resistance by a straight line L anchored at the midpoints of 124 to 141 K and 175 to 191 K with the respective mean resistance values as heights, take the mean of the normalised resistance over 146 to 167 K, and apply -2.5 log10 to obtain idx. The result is 0.141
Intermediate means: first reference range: 59.4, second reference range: 70.2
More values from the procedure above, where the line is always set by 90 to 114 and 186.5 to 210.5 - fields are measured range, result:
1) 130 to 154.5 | 0.137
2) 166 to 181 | 0.050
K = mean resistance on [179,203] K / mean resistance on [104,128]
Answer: 1.1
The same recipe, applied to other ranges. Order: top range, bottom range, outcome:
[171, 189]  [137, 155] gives 1.20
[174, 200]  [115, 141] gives 1.16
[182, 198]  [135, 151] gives 1.23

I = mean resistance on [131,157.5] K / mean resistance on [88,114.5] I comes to 0.91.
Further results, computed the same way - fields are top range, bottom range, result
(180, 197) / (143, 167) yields 1.26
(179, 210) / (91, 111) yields 1.09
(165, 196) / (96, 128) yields 1.09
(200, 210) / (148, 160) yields 1.19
